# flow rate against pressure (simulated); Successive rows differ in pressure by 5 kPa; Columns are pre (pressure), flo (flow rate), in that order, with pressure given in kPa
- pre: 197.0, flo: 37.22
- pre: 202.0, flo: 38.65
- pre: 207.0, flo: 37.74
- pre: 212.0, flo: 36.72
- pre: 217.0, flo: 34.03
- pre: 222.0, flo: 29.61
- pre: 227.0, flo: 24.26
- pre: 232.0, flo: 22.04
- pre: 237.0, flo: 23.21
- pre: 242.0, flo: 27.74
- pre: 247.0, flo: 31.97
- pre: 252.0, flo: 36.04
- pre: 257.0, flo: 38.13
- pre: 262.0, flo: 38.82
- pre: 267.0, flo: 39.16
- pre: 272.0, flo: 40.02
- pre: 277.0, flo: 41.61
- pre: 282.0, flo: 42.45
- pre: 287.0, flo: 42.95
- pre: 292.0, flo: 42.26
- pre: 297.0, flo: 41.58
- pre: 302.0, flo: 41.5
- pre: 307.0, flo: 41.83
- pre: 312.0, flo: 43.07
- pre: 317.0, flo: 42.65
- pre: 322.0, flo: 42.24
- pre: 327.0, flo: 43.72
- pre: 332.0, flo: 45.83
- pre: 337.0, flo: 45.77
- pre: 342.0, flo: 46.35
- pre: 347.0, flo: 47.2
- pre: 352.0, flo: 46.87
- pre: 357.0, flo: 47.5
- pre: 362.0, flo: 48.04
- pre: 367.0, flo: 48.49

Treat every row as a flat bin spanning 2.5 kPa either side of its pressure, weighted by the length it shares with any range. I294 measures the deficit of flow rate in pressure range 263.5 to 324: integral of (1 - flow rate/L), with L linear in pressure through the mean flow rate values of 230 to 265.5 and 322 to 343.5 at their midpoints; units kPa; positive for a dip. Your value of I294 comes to -4.8 kPa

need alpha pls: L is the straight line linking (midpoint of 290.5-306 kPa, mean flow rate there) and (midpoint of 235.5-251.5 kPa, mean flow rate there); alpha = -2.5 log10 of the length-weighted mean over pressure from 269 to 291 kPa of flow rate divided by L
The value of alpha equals -0.12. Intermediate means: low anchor 29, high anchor 41.8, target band 41.7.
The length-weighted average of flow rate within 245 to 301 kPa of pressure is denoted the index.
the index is 39.7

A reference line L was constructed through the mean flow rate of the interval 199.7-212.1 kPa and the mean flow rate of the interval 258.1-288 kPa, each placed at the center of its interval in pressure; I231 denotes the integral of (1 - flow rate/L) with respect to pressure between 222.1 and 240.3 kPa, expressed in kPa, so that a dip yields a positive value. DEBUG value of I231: 6.9 kPa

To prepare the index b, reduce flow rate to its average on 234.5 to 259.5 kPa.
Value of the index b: 31.4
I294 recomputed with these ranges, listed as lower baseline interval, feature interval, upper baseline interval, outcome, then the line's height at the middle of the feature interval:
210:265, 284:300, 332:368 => -1.4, 38.8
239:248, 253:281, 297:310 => -4.5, 34.1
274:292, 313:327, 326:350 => 0.6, 44.7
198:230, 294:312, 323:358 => 0.2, 42.3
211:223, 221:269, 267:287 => 8.1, 37.1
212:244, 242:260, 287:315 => -1.2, 32.2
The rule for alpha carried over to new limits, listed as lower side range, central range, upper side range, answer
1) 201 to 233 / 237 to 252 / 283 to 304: 0.20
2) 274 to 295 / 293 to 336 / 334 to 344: 0.04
